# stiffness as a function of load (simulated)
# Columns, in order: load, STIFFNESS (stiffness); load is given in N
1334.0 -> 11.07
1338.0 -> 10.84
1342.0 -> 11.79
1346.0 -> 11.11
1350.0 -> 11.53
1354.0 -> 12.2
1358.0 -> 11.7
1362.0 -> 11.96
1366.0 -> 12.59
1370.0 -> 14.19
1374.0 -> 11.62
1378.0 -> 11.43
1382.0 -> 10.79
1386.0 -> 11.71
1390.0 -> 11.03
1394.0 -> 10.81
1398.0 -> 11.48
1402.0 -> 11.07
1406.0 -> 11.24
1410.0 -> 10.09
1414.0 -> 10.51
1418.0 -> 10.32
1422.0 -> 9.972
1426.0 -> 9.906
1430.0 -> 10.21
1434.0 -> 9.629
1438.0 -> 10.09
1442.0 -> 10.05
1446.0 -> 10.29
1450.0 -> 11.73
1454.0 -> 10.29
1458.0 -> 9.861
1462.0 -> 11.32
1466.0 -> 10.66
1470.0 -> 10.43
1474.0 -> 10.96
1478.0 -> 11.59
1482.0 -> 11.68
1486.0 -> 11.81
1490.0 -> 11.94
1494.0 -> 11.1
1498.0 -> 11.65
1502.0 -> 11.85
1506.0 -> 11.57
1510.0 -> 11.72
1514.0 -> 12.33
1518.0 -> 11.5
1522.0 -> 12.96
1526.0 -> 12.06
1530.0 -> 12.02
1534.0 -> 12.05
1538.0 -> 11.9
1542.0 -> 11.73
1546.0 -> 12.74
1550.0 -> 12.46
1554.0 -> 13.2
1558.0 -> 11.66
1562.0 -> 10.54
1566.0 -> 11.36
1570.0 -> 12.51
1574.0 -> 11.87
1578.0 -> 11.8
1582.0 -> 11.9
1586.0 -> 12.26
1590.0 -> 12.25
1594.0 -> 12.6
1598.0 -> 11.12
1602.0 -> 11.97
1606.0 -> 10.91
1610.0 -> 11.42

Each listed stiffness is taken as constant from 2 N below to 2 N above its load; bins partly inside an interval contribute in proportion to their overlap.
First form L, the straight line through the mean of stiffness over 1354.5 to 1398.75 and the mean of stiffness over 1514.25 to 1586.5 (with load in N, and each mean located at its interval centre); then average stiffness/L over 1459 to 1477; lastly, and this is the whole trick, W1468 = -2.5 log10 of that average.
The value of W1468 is 0.103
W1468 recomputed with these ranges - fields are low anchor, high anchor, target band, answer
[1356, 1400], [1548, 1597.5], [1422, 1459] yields 0.16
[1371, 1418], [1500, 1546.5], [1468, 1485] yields 0.05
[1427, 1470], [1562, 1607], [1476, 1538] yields -0.08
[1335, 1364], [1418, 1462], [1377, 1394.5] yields -0.01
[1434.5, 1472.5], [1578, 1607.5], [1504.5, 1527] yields -0.09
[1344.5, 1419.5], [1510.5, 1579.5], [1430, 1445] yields 0.17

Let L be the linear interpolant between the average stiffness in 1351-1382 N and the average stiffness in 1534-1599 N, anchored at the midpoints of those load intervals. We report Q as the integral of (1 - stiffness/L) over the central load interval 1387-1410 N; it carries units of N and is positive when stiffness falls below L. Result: 2.0 N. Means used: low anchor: 12.1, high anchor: 12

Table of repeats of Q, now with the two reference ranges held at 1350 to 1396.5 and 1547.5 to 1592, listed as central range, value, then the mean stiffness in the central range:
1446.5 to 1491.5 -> 3.09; 11.1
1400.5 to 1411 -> 0.87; 10.9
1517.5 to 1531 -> -0.30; 12.2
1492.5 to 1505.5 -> 0.40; 11.6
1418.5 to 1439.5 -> 3.32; 9.98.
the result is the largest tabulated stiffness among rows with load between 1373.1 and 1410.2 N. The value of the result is 11.71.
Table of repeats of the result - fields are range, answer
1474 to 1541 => 12.96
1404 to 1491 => 11.94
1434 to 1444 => 10.09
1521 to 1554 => 13.2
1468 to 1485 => 11.68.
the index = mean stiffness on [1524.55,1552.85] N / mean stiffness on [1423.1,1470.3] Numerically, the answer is 1.2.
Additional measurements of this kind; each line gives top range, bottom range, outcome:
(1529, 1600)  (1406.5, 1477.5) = 1.15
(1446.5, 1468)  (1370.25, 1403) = 0.94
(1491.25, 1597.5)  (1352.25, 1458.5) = 1.09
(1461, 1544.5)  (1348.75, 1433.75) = 1.04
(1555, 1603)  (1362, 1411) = 1.03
